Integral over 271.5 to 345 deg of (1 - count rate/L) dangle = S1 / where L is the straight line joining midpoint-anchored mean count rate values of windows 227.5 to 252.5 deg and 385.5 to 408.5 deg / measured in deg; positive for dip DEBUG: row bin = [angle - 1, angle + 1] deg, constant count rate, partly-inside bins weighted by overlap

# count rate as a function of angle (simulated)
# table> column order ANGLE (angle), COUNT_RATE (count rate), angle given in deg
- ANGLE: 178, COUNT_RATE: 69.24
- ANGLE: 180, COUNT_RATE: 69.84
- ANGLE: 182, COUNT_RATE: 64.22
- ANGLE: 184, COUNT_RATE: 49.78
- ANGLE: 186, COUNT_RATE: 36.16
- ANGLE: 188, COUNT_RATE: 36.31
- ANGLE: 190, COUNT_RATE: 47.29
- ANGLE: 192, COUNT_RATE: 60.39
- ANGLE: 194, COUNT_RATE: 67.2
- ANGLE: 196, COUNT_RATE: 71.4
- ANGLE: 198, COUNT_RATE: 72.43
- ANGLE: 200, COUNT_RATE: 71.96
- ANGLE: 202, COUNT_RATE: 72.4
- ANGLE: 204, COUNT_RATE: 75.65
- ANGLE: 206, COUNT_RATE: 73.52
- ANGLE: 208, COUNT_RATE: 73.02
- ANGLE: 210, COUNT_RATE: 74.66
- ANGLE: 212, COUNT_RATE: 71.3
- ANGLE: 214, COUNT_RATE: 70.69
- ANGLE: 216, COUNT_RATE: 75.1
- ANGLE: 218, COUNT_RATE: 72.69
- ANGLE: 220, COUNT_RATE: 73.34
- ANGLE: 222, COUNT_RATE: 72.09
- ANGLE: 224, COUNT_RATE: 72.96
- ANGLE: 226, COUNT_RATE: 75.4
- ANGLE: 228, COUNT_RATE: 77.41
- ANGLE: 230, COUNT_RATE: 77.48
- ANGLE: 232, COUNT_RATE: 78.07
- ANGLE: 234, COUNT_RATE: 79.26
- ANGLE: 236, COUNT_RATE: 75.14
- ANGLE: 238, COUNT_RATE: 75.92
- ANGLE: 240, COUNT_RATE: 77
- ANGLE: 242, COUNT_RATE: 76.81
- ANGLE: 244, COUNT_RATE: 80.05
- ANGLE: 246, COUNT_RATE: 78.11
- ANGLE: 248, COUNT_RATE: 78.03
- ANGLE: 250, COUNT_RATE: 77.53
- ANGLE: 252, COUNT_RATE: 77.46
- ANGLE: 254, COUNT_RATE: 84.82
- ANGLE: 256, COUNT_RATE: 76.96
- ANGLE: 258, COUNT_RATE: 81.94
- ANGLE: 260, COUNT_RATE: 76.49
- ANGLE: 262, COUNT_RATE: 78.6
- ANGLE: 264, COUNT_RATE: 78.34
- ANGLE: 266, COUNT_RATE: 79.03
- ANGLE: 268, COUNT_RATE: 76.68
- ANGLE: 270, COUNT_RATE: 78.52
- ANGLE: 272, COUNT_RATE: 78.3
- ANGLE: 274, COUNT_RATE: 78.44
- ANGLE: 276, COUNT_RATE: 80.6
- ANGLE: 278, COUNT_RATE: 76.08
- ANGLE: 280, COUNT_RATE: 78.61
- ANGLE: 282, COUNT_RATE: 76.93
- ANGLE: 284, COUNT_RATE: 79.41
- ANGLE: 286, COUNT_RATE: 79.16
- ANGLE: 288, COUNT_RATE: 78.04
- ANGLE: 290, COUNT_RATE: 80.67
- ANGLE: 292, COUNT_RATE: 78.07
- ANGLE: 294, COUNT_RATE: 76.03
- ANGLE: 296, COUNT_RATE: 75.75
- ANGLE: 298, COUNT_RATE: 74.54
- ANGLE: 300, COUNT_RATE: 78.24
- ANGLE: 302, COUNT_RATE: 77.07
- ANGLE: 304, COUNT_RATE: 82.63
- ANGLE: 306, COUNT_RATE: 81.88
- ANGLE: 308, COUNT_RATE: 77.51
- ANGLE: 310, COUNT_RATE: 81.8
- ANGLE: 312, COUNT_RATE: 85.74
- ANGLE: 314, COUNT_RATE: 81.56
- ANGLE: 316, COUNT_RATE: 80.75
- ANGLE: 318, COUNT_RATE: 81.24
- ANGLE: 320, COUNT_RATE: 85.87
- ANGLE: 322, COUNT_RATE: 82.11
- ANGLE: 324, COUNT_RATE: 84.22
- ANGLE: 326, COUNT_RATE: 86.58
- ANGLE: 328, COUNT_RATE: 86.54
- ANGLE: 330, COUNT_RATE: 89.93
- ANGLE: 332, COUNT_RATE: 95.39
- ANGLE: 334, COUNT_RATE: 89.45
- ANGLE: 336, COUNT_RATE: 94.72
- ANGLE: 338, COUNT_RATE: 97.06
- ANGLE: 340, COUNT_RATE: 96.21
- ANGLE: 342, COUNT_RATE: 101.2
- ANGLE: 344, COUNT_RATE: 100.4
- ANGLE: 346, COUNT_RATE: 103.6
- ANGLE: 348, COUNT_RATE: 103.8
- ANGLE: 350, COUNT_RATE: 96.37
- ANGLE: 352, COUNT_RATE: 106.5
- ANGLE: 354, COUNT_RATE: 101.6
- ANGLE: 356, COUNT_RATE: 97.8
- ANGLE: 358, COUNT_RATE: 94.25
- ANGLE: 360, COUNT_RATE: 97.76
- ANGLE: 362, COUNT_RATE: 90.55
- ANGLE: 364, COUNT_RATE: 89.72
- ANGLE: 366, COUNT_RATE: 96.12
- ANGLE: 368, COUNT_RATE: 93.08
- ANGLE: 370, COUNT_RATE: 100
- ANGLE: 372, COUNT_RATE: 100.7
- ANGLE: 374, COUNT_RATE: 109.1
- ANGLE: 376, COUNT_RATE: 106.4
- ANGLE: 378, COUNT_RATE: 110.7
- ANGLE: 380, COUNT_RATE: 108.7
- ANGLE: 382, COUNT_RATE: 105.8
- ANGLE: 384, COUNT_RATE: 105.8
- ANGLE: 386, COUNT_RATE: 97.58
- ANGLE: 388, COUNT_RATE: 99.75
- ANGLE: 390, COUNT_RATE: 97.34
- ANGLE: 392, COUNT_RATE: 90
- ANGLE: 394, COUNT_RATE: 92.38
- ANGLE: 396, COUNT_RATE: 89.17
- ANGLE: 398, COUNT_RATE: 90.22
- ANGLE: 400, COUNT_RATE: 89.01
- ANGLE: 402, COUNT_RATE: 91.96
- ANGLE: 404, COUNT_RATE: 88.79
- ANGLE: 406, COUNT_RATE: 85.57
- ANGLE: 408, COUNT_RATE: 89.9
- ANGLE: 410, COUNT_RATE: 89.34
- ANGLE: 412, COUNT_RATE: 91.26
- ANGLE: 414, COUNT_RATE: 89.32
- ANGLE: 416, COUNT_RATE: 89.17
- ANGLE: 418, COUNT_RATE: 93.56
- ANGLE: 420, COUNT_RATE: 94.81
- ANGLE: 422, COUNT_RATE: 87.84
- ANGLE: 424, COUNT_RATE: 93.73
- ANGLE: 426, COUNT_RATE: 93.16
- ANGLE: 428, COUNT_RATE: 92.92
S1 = 0.3 deg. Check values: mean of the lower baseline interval 77.6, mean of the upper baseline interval 91.7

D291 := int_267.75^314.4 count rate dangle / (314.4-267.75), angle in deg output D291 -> 78.8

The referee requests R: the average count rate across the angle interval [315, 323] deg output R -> 82.5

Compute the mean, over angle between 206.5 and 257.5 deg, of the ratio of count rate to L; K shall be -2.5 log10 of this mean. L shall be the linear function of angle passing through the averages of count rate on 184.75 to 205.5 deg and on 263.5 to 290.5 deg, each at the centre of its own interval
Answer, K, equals -0.107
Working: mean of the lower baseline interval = 61.3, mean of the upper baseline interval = 78.4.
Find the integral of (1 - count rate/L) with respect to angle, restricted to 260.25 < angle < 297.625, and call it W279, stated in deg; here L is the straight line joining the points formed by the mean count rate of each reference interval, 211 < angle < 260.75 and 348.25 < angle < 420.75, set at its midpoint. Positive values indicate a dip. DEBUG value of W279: 1.9 deg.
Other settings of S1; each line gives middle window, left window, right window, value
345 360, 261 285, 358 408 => -1.4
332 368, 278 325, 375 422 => -4.1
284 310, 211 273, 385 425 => 1.1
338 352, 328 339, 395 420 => -1.2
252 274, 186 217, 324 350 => 0.2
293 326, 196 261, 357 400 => 2.7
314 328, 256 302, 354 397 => 0.6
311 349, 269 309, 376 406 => -2.2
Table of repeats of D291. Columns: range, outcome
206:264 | 76.4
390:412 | 90.1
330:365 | 97.2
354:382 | 99.9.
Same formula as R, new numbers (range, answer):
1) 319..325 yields 84.1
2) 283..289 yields 78.9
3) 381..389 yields 102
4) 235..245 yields 77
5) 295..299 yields 75.1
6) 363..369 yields 93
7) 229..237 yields 77.5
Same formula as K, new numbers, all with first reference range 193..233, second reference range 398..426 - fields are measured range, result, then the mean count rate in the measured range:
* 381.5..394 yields -0.12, 98.6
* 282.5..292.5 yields 0.01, 79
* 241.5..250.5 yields -0.03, 78.2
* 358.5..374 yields -0.12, 96.3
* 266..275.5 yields 0.00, 78.2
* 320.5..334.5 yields -0.06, 87.6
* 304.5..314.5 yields 0.00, 81.8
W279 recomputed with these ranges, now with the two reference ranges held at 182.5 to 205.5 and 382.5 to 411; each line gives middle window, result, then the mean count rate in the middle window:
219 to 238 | -2.79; 75.7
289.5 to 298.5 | -0.06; 76.9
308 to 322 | -0.46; 82.4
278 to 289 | -0.51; 78.2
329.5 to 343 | -1.92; 95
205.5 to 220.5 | -2.25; 73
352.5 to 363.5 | -1.26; 96.5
